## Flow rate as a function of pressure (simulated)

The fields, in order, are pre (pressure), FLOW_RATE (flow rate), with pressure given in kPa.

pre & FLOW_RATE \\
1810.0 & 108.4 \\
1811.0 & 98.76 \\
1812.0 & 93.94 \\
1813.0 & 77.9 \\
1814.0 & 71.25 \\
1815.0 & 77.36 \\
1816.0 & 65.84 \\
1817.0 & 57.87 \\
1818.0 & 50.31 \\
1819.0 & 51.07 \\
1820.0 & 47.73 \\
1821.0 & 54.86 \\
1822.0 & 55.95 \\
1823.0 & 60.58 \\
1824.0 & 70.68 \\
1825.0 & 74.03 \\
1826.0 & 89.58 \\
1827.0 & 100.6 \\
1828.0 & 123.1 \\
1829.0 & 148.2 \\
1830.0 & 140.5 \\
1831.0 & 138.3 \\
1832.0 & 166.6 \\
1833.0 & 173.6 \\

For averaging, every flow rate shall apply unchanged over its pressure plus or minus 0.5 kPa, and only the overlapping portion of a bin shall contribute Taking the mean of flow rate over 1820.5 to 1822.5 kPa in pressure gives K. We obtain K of 55.4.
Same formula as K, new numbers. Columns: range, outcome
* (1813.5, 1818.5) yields 64.5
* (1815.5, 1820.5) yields 54.6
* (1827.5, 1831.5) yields 138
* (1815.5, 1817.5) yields 61.9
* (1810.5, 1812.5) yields 96.3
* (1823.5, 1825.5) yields 72.4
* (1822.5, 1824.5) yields 65.6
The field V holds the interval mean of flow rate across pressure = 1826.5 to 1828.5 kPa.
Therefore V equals 112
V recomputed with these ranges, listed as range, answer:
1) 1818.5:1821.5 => 51.2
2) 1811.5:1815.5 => 80.1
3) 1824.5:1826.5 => 81.8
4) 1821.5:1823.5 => 58.3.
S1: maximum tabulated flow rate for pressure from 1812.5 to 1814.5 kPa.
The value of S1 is 77.9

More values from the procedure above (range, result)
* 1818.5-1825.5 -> 74.03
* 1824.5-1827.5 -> 100.6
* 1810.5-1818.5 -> 98.76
